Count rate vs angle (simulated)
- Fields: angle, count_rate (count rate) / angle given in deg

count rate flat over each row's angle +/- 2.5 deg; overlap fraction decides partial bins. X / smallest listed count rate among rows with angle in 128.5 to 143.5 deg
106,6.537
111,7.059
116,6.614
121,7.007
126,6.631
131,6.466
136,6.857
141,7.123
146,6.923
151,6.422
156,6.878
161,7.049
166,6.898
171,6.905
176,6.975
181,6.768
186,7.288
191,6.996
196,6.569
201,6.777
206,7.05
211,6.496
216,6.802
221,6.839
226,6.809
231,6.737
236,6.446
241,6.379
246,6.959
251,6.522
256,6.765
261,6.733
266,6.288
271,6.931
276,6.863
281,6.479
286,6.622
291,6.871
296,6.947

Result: 6.466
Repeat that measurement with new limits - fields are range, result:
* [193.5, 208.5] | 6.569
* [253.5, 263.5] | 6.733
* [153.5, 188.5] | 6.768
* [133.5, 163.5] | 6.422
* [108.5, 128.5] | 6.614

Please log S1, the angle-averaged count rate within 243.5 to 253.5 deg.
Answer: 6.74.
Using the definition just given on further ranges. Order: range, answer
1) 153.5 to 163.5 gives 6.96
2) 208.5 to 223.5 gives 6.71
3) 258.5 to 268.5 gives 6.51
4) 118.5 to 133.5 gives 6.7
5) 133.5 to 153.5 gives 6.83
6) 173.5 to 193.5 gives 7.01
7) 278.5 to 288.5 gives 6.55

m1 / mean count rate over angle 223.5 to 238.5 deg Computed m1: 6.66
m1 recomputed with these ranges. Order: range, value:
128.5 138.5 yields 6.66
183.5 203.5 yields 6.91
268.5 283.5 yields 6.76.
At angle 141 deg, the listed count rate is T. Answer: 7.123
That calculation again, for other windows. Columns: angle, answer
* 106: 6.537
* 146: 6.923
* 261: 6.733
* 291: 6.871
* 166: 6.898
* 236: 6.446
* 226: 6.809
